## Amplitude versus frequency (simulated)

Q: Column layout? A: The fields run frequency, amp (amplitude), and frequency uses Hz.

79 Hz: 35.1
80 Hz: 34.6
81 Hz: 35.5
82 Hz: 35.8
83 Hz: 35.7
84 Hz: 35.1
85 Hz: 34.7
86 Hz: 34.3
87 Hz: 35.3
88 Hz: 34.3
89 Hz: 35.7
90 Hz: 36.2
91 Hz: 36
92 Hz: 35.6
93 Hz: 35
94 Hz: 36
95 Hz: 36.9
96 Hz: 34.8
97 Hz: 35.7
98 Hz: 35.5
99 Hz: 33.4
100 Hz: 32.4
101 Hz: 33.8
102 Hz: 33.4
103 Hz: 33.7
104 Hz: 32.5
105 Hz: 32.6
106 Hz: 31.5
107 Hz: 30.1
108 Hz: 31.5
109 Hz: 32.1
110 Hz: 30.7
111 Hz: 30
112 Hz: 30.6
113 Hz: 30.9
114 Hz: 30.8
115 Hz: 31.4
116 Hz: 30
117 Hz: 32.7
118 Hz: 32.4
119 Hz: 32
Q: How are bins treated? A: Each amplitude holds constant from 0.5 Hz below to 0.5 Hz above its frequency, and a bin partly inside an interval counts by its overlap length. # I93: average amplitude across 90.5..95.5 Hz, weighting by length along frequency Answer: 35.9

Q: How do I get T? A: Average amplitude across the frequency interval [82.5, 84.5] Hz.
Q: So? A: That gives 35.4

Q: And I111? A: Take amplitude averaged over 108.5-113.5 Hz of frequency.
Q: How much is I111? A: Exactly 30.9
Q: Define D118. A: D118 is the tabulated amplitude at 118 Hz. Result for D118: 32.4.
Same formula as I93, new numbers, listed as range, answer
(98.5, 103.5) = 33.3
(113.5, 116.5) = 30.7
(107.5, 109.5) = 31.8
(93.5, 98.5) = 35.8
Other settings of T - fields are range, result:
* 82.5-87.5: 35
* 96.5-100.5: 34.2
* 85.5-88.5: 34.6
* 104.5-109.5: 31.6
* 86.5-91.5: 35.5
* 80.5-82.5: 35.6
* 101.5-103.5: 33.5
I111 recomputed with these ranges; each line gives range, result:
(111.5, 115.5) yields 30.9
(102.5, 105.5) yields 32.9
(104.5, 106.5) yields 32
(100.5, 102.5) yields 33.6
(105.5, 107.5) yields 30.8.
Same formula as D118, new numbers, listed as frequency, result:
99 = 33.4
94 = 36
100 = 32.4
